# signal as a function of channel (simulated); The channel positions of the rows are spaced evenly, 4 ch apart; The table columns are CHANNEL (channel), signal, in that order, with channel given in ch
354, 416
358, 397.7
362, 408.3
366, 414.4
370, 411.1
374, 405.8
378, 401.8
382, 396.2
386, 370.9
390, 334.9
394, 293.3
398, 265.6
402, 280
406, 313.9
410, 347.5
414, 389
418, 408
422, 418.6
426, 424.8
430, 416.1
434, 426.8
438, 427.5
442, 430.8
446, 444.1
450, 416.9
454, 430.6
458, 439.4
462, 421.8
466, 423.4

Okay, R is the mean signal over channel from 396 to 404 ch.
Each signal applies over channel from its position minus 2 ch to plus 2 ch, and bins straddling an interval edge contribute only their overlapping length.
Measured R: 273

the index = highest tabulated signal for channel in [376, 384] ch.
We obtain 401.8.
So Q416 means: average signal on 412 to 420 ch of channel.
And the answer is 398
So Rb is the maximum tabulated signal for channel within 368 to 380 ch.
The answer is 411.1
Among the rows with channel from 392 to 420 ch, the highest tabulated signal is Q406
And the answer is 408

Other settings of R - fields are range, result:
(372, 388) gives 394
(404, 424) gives 375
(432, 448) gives 432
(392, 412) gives 300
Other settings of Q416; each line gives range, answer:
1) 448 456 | 424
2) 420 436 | 422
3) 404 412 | 331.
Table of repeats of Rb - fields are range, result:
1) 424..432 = 424.8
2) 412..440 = 427.5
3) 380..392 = 396.2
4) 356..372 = 414.4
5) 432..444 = 430.8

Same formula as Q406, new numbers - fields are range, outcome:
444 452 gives 444.1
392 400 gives 293.3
